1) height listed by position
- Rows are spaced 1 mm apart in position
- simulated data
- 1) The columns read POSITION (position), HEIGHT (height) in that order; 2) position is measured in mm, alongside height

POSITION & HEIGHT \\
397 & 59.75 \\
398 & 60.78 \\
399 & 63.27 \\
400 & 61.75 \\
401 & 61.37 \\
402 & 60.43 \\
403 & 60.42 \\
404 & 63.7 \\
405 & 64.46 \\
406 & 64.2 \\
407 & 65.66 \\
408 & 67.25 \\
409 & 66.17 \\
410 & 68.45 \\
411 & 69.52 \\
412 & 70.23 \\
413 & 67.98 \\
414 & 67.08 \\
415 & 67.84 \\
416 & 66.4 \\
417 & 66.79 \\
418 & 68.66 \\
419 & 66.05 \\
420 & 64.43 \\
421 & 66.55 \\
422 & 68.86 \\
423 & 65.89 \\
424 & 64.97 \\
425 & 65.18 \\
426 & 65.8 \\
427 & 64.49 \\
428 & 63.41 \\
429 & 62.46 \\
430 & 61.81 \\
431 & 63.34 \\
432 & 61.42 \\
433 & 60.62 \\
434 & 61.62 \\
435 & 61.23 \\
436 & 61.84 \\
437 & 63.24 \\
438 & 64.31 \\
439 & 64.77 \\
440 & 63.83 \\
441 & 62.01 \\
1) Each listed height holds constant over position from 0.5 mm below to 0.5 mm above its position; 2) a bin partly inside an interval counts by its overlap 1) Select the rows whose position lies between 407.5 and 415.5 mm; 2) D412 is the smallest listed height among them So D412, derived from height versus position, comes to 66.17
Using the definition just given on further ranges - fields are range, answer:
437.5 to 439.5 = 64.31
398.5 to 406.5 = 60.42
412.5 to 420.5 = 64.43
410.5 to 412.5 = 69.52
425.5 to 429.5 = 62.46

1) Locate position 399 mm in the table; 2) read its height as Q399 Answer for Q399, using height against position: 63.27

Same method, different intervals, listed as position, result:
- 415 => 67.84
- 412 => 70.23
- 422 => 68.86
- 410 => 68.45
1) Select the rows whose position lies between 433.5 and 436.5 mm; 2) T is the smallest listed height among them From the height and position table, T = 61.23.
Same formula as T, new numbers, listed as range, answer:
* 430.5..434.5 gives 60.62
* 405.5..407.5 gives 64.2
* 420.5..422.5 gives 66.55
